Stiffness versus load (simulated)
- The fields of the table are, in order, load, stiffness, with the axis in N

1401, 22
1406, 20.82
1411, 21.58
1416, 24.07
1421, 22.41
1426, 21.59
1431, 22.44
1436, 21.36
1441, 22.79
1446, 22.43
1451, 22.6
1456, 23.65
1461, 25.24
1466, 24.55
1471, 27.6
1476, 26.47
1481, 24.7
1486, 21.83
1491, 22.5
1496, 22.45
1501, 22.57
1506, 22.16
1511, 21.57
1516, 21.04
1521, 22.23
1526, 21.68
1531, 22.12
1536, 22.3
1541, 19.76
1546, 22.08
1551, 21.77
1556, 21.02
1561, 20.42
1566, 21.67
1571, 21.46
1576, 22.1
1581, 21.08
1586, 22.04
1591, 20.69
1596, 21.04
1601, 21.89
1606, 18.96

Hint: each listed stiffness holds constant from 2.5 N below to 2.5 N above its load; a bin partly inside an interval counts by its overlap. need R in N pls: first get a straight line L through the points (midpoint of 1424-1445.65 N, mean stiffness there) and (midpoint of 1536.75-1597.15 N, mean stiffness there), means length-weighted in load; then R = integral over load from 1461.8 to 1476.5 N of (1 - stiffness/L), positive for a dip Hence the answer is -2.8 N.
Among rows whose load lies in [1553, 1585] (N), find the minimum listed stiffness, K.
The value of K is 20.42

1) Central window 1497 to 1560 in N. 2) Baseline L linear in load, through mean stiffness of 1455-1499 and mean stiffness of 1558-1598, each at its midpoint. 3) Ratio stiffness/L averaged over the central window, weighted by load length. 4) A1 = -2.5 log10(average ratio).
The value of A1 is 0.054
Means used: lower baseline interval 24.3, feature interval 21.7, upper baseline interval 21.3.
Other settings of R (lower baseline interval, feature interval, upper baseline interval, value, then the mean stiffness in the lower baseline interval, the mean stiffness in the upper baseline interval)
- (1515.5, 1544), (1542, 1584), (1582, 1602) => 0.1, 21.6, 21.4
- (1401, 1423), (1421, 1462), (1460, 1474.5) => 2.6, 22.2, 25.9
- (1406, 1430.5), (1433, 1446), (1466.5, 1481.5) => 0.9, 22.3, 26.2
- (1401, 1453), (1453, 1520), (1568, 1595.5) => -4.9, 22.2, 21.4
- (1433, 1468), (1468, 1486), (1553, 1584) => -2.2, 23.2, 21.3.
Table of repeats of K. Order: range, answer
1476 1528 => 21.04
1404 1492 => 20.82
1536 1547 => 19.76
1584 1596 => 20.69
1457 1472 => 24.55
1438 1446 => 22.43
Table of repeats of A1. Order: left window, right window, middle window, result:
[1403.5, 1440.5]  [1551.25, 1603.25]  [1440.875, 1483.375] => -0.12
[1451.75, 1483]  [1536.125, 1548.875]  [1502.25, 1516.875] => 0.06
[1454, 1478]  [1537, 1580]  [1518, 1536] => 0.03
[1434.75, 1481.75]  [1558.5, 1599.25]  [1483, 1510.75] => 0.05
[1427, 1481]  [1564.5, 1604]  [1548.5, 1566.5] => 0.04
